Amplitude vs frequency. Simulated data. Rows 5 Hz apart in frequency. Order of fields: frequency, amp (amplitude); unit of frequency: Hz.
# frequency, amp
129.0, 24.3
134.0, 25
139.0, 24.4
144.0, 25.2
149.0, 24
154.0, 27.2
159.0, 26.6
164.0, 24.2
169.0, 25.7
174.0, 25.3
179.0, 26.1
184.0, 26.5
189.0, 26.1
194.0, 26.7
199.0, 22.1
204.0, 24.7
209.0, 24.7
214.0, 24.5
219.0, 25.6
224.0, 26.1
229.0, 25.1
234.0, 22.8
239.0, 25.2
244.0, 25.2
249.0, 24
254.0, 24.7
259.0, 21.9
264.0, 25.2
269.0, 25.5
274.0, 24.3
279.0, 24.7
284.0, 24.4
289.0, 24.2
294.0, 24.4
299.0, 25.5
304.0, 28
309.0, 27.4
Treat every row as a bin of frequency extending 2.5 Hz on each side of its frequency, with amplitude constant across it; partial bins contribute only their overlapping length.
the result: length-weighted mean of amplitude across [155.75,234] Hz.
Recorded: 25.3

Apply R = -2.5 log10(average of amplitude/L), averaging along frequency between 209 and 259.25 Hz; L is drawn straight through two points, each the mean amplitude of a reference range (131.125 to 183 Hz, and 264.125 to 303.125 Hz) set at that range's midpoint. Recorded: 0.02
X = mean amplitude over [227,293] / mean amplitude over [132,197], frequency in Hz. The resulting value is 0.95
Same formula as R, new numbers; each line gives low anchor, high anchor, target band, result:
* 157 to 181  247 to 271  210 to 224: -0.02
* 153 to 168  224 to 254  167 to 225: 0.00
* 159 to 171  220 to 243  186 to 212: 0.01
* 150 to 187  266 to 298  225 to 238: 0.04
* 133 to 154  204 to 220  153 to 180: -0.04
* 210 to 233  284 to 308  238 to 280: 0.04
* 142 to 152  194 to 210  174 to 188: -0.07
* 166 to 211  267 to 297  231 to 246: 0.02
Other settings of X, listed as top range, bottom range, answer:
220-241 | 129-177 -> 0.98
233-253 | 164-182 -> 0.96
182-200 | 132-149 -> 1.03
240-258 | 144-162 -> 0.95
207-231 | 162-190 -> 0.98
